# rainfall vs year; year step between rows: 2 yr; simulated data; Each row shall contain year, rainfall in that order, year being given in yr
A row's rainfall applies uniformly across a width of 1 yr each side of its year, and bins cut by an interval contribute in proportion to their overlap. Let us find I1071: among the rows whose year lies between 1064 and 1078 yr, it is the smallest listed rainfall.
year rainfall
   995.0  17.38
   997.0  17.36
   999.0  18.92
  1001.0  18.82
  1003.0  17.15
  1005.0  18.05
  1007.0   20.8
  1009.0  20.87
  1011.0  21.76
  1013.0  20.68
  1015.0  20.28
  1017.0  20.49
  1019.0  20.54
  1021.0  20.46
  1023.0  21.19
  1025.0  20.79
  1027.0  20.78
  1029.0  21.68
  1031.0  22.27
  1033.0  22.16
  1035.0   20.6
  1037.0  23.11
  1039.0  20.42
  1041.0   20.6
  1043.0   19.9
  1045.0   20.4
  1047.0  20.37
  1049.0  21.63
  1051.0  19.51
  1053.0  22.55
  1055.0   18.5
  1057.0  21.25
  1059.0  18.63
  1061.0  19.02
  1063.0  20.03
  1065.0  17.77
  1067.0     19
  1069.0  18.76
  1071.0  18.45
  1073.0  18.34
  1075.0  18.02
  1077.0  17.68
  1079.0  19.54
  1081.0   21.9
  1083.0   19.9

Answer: 17.68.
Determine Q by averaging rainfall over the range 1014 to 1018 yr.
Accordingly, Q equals 20.4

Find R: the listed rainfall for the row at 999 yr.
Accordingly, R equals 18.92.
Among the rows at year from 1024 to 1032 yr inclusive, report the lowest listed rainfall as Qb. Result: 20.78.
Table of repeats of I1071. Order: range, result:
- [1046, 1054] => 19.51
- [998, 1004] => 17.15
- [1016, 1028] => 20.46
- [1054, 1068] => 17.77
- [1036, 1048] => 19.9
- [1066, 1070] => 18.76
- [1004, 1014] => 18.05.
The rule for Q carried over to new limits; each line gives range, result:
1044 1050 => 20.8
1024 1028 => 20.8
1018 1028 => 20.8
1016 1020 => 20.5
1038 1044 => 20.3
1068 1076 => 18.4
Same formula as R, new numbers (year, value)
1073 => 18.34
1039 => 20.42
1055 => 18.5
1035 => 20.6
